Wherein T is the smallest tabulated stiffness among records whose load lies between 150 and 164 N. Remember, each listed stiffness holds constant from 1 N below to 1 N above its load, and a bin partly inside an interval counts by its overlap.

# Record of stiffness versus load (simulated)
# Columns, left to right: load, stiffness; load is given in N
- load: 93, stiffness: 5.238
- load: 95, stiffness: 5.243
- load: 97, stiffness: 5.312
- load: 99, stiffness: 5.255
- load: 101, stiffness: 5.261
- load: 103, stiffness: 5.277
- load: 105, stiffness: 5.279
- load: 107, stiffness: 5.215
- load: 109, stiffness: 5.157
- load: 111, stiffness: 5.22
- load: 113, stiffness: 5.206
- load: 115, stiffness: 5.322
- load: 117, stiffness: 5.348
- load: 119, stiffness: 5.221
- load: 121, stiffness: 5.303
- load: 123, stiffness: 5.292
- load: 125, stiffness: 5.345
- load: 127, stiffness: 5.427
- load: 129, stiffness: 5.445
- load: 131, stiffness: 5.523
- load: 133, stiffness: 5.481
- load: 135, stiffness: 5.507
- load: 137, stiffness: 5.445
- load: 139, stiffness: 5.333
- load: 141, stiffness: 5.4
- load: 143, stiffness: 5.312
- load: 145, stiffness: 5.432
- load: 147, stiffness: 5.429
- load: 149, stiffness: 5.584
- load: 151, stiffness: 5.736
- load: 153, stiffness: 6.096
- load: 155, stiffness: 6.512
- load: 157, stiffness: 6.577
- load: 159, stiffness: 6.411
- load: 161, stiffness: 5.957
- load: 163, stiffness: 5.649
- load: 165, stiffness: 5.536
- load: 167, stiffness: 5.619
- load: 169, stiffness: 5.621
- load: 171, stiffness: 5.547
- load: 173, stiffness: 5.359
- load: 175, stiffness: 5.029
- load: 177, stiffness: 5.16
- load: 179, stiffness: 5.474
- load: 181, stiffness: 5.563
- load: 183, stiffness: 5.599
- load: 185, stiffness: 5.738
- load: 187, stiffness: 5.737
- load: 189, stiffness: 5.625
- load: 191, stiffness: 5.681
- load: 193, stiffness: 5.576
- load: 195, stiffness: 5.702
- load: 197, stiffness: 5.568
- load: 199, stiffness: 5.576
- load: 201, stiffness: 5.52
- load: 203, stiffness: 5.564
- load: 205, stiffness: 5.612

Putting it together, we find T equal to 5.649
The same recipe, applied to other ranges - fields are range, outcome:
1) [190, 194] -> 5.576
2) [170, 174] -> 5.359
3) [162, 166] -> 5.536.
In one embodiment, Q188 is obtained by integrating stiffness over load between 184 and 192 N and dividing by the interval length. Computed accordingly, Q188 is 5.7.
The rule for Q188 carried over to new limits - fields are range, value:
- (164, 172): 5.58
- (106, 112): 5.2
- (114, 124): 5.3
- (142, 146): 5.37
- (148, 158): 6.1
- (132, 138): 5.48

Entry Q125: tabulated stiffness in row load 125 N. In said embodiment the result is 5.345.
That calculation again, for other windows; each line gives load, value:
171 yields 5.547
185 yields 5.738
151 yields 5.736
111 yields 5.22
